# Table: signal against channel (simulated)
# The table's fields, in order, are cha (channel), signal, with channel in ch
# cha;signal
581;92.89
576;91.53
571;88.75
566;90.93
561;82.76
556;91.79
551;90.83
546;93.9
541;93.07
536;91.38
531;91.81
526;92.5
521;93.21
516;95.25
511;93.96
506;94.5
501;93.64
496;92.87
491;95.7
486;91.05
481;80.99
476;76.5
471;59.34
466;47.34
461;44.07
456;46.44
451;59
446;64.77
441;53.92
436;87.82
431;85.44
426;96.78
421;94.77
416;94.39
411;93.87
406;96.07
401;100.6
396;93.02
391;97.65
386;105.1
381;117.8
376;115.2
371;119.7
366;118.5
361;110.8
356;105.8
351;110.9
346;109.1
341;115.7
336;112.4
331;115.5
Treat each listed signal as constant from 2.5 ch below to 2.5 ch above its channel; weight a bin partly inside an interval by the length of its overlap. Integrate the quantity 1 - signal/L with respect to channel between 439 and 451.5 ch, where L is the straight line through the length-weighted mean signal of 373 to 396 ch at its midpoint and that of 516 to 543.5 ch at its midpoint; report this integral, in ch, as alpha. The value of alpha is 5.15 ch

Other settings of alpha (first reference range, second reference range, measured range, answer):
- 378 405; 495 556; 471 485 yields 2.88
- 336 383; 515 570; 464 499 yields 7.18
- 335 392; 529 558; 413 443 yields 5.36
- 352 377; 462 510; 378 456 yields 9.32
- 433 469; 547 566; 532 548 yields -1.59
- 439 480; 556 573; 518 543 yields -4.60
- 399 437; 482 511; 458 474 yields 7.26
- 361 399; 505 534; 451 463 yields 6.26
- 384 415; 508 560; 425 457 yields 8.50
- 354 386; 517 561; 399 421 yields 2.59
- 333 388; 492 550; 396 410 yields 1.40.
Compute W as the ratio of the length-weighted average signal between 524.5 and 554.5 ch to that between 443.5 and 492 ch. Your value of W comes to 1.4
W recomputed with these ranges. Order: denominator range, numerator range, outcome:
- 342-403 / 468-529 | 0.81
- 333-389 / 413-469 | 0.63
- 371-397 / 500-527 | 0.87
